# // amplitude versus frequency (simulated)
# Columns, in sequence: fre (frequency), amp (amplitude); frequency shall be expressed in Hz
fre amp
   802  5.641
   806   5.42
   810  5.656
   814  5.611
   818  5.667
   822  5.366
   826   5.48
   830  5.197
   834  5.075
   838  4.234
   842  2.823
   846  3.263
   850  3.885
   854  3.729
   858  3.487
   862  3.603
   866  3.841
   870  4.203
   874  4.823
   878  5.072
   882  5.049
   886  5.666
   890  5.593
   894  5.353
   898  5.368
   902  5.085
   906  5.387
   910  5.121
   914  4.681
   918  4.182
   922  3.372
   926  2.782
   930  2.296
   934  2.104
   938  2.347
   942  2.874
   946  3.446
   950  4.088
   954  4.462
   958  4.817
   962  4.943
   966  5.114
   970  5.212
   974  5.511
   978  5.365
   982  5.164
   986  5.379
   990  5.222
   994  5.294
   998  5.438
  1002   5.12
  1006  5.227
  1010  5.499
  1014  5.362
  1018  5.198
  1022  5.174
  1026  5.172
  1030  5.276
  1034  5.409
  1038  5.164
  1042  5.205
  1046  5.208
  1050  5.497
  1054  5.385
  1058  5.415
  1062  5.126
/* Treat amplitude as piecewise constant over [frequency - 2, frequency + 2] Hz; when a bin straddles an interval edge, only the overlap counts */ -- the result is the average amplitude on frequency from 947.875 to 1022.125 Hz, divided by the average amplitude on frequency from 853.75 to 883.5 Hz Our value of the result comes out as 1.2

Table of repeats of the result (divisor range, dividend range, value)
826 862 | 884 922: 1.26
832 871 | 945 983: 1.27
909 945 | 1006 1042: 1.62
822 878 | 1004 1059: 1.26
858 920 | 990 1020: 1.10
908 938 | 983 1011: 1.55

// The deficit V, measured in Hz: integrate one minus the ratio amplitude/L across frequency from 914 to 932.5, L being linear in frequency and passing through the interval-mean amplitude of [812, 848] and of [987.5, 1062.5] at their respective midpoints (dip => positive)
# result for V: 6.3 Hz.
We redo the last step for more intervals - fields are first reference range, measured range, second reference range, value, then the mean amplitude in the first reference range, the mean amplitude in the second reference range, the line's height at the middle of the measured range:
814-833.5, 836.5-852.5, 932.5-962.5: 4.94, 5.42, 3.6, 5.11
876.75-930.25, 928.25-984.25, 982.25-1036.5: 9.85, 4.71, 5.28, 5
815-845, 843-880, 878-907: 8.20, 4.81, 5.34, 5.07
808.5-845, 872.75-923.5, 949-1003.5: 0.24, 4.96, 5.1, 5.02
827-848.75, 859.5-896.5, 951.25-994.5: -2.73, 4.17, 5.11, 4.45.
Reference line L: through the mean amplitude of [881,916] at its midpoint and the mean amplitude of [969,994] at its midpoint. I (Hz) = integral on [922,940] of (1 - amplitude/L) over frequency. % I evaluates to 9.5 Hz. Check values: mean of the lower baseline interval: 5.26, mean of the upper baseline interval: 5.31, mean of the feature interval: 2.49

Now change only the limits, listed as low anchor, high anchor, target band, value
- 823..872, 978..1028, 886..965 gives 8.2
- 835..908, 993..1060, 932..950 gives 7.4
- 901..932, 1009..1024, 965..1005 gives -3.1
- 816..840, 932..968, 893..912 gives -4.1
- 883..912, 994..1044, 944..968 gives 3.8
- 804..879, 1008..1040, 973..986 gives -0.6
